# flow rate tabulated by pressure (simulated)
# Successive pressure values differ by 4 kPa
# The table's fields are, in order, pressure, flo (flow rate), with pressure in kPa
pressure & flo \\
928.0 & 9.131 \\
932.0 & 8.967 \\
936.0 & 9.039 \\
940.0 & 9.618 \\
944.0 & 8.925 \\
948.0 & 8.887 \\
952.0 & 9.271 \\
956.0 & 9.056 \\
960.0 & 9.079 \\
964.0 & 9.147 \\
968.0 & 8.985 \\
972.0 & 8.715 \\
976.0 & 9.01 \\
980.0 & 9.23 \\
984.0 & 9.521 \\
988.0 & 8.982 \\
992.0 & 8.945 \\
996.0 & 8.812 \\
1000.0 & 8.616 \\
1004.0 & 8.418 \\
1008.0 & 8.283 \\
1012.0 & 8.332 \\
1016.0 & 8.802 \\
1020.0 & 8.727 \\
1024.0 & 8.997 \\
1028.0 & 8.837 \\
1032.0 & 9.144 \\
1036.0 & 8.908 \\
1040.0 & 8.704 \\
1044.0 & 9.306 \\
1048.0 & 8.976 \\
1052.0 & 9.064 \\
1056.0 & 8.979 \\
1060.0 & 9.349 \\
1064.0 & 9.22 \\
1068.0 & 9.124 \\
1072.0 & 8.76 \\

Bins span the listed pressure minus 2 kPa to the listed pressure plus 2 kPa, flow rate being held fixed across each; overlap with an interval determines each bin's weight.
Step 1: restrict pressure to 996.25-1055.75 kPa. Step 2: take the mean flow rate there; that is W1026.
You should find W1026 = 8.8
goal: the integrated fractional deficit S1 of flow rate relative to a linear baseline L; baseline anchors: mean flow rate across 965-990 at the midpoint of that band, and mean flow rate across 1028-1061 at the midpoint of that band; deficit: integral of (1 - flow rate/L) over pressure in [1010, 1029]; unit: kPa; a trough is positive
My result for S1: 0.7 kPa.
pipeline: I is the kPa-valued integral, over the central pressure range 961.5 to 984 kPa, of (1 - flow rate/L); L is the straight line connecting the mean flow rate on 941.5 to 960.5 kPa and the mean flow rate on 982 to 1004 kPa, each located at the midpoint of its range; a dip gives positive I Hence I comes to -0.2 kPa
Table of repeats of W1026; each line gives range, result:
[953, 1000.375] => 9.03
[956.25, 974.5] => 8.99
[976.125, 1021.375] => 8.8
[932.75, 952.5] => 9.13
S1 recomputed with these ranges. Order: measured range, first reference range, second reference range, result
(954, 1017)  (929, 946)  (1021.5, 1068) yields 1.55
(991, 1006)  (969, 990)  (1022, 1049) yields 0.61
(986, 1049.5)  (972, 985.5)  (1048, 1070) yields 2.43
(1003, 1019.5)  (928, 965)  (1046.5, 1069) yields 1.14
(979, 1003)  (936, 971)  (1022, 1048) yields 0.17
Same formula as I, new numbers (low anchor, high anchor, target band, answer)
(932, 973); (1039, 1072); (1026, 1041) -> 0.3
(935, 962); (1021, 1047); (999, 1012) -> 0.9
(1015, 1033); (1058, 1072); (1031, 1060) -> 0.0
